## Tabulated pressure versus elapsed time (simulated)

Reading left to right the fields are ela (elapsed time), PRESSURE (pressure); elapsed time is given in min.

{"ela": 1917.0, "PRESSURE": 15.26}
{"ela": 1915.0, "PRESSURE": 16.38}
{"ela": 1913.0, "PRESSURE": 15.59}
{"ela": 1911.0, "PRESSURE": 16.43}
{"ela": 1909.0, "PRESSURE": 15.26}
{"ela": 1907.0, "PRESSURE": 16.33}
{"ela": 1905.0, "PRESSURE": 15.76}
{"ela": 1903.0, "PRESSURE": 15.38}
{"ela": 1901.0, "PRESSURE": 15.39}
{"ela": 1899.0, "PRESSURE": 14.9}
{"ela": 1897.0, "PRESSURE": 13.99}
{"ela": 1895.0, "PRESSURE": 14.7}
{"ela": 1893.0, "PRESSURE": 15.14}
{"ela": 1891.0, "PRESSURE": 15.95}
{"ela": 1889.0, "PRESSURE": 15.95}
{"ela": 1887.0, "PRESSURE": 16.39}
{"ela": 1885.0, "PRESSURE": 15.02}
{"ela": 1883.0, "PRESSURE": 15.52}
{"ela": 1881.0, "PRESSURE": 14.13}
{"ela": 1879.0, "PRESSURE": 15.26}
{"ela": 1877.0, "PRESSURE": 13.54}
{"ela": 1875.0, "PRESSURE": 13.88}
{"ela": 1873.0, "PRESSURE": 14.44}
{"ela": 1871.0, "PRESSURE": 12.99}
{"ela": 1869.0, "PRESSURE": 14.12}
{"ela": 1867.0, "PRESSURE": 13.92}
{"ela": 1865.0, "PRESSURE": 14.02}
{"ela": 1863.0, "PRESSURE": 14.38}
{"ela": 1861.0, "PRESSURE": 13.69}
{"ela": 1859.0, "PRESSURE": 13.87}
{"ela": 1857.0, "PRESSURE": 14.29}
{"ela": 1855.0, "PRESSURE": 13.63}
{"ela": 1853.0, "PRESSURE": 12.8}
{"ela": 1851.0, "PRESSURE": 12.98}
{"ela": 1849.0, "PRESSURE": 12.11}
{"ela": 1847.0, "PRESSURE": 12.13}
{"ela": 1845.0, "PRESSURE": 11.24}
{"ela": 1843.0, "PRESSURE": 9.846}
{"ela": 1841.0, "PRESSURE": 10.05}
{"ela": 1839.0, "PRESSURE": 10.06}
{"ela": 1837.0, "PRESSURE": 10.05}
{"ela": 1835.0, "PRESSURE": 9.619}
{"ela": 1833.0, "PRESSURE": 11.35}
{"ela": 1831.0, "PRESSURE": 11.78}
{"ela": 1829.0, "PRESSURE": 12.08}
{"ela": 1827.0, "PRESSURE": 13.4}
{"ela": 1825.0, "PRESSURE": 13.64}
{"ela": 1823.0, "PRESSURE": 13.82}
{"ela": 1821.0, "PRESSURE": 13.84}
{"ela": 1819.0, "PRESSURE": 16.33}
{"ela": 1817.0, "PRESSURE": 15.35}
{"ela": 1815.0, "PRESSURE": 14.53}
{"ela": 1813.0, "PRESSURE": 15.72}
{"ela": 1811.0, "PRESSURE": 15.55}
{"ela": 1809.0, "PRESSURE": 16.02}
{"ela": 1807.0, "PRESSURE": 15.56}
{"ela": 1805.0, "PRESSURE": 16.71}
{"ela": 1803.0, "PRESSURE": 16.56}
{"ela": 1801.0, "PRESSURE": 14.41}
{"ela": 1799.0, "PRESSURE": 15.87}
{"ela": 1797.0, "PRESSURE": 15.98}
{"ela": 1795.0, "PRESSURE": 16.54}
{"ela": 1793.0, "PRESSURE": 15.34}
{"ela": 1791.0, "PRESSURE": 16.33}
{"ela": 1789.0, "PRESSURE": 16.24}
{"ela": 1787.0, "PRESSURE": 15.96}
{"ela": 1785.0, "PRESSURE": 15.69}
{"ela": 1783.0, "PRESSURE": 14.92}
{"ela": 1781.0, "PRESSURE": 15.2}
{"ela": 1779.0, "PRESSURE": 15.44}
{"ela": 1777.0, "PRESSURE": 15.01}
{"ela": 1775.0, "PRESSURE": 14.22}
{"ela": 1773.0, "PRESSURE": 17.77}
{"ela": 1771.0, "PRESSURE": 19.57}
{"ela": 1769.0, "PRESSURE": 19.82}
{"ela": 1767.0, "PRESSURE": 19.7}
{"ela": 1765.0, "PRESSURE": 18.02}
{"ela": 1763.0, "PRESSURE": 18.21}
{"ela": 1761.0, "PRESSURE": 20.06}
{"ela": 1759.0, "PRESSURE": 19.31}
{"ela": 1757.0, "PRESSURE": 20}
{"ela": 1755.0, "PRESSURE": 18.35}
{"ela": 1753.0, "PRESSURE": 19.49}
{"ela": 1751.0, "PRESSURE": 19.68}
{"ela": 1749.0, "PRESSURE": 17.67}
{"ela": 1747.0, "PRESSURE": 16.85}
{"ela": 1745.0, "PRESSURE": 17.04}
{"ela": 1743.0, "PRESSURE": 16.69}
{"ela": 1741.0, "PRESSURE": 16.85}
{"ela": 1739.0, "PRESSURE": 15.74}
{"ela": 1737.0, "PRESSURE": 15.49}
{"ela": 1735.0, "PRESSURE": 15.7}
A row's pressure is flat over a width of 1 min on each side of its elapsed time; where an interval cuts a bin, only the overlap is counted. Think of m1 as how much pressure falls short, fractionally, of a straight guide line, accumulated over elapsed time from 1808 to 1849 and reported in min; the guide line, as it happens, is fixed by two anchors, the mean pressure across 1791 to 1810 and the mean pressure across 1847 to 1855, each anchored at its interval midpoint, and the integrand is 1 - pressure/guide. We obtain 4.0 min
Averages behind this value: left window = 15.9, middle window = 12.8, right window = 12.7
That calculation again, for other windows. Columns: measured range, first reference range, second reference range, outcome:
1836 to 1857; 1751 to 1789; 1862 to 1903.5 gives 5.37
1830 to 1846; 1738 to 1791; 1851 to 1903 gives 5.16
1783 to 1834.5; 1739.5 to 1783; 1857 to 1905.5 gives 5.06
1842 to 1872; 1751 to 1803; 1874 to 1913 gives 5.20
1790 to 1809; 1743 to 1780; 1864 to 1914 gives 1.36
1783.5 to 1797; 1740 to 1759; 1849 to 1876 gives 0.46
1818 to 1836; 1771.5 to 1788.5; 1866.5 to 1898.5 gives 2.78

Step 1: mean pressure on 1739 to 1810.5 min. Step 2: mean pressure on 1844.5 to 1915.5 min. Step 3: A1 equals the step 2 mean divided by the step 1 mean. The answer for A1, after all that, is 0.85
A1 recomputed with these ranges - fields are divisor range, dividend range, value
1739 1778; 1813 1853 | 0.69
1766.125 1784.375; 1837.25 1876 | 0.76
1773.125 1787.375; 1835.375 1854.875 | 0.74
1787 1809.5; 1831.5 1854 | 0.70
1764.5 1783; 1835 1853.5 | 0.65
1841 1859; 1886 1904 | 1.24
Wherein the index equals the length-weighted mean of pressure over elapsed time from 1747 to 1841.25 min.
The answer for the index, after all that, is 15.7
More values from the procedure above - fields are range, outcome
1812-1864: 12.8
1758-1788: 17.3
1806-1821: 15.5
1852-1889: 14.3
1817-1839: 12.6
